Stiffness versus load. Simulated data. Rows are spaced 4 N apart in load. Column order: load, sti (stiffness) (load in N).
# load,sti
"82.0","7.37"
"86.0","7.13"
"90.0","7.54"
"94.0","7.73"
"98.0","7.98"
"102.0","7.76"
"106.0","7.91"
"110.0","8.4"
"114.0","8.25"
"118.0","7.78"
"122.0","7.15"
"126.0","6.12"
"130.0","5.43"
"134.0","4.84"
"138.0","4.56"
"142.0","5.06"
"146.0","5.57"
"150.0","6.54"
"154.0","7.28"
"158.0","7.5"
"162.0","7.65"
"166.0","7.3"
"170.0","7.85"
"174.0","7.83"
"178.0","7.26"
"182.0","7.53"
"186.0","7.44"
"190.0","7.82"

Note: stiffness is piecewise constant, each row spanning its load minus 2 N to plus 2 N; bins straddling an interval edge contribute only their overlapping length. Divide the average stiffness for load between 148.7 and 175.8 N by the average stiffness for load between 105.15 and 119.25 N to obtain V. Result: 0.9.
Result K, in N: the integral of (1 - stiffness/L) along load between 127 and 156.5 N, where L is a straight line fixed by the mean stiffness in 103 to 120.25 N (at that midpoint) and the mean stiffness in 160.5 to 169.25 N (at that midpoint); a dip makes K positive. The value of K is 7.9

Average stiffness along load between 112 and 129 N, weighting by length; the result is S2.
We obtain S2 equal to 7.21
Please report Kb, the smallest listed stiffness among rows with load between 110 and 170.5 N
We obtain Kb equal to 4.56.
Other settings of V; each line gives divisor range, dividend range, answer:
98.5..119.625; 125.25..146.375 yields 0.65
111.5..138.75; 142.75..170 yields 1.08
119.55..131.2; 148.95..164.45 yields 1.15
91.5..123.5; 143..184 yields 0.91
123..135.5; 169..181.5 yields 1.35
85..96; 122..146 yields 0.72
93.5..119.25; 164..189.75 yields 0.95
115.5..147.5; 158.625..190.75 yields 1.29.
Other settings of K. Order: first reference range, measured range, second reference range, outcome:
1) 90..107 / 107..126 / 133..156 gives -2.0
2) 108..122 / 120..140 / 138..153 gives 3.7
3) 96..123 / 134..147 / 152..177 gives 4.6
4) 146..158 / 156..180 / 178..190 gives -1.4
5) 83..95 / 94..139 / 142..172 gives 1.5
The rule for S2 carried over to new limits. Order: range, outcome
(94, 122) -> 7.93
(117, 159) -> 6.1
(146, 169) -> 7.13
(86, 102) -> 7.67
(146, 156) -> 6.64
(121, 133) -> 6.04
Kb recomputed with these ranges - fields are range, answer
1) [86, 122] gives 7.13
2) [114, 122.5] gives 7.15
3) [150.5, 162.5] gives 7.28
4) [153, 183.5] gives 7.26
